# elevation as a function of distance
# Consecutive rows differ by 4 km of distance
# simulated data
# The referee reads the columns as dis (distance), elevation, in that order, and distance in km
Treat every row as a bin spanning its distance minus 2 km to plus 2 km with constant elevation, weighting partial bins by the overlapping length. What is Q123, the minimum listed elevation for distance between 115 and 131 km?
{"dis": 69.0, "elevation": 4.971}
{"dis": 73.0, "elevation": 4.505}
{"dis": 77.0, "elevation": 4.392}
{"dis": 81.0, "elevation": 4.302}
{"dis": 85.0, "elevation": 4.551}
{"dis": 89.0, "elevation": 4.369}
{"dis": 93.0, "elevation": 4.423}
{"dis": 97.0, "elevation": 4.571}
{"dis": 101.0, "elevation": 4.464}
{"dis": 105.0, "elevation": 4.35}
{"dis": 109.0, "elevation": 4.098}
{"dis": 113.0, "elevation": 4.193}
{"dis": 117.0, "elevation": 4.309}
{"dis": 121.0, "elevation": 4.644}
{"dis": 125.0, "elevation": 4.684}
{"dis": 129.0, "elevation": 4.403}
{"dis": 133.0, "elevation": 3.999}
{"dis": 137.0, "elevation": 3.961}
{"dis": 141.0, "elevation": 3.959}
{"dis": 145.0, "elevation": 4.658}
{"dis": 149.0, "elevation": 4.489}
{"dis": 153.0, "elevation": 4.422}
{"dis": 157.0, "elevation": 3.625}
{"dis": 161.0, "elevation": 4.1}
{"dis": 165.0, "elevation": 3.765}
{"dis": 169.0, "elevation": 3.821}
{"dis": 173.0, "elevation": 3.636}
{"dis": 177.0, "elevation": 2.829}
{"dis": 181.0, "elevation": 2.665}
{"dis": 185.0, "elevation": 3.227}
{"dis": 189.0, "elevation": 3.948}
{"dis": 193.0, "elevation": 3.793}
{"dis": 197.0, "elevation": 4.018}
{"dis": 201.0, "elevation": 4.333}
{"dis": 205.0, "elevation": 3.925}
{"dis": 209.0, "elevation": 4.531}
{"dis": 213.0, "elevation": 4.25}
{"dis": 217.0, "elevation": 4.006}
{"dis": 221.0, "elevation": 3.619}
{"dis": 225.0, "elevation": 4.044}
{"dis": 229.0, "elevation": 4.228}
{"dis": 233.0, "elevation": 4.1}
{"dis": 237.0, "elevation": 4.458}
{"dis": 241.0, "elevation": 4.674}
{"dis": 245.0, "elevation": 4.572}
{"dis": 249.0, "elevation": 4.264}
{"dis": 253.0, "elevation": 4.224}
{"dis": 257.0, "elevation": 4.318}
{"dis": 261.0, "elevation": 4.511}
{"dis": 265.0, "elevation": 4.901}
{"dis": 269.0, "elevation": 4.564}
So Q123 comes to 4.309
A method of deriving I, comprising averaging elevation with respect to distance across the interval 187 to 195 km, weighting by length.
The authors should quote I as 3.87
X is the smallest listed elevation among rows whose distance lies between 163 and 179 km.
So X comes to 2.829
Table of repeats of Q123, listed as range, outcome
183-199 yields 3.227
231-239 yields 4.1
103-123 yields 4.098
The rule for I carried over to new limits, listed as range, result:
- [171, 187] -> 3.09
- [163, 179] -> 3.51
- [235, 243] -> 4.57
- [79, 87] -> 4.43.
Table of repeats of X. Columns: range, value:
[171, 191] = 2.665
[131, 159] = 3.625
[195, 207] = 3.925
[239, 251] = 4.264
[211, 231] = 3.619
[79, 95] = 4.302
